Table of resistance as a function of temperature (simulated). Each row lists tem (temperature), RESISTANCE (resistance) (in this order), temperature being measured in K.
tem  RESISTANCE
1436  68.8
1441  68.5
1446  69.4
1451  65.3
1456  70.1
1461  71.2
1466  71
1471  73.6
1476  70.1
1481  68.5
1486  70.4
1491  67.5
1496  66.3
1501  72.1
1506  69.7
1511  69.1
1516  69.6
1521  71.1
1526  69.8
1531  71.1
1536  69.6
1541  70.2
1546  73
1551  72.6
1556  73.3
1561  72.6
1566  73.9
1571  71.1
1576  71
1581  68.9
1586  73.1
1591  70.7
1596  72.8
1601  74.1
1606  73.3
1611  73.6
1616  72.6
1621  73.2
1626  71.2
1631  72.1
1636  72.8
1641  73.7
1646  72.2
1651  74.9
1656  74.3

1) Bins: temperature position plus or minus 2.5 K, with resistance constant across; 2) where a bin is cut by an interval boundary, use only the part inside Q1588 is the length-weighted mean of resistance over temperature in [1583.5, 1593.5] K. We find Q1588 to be 71.9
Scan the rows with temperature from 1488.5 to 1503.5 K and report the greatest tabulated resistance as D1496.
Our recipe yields 72.1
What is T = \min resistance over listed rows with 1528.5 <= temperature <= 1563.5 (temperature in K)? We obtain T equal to 69.6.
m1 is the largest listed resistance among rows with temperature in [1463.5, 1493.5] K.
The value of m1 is 73.6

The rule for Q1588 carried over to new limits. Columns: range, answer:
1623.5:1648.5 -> 72.4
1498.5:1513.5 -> 70.3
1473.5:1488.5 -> 69.7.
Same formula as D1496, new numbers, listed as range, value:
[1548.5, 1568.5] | 73.9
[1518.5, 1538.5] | 71.1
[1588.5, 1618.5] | 74.1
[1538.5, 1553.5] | 73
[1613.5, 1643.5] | 73.7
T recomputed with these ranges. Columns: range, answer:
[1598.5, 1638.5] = 71.2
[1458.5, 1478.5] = 70.1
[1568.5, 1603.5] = 68.9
